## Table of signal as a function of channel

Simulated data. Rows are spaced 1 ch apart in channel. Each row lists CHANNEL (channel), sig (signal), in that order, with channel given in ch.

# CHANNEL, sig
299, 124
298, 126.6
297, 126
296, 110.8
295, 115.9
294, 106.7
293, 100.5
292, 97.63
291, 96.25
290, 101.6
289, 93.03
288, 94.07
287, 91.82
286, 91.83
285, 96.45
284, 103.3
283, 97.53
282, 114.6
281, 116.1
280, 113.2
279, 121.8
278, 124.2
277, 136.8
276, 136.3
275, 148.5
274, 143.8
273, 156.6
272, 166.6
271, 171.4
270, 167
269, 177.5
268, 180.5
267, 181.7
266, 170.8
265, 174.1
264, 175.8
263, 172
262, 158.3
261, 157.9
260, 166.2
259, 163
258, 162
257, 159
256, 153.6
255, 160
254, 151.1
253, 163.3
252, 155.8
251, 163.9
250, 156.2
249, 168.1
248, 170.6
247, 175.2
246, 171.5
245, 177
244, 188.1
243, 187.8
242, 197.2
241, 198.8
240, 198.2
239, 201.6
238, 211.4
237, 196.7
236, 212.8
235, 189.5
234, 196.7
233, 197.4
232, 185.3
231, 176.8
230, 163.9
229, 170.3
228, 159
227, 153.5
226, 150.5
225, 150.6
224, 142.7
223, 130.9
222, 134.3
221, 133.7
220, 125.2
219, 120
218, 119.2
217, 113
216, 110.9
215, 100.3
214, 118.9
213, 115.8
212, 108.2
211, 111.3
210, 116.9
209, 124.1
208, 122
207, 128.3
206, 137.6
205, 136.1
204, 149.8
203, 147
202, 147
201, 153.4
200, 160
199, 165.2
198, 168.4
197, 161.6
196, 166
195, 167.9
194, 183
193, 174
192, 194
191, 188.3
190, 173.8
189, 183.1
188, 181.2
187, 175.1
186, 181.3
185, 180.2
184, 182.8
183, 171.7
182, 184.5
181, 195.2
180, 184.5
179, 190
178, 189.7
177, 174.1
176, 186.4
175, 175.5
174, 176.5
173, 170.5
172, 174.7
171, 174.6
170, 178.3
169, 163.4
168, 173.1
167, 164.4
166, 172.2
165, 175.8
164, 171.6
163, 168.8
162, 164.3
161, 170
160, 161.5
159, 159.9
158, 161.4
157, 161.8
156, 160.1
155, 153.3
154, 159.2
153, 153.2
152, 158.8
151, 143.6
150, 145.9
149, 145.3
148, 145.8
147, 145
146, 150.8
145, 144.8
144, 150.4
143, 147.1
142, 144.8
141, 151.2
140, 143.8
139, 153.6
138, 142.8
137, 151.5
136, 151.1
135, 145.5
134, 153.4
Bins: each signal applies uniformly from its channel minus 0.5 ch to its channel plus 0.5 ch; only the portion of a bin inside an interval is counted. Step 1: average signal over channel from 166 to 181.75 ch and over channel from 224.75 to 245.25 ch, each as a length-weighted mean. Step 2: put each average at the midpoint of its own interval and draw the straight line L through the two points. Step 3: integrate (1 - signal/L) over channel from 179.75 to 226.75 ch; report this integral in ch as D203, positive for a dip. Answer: 8.0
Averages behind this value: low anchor 178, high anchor 184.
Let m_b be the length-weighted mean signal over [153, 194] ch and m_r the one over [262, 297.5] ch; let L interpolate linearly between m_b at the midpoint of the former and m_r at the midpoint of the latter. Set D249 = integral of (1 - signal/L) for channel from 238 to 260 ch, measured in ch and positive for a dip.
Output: -4.51 ch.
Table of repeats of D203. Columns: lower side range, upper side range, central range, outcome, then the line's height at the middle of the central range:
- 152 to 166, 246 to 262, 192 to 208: 0.6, 163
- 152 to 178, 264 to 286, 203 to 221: 4.0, 157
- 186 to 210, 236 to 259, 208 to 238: 3.9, 168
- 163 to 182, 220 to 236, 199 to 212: 2.5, 169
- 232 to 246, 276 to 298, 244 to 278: -2.1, 155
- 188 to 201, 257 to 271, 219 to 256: 0.1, 171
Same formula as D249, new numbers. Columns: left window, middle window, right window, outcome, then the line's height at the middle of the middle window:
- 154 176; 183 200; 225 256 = -0.4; 172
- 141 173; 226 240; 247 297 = -3.7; 147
